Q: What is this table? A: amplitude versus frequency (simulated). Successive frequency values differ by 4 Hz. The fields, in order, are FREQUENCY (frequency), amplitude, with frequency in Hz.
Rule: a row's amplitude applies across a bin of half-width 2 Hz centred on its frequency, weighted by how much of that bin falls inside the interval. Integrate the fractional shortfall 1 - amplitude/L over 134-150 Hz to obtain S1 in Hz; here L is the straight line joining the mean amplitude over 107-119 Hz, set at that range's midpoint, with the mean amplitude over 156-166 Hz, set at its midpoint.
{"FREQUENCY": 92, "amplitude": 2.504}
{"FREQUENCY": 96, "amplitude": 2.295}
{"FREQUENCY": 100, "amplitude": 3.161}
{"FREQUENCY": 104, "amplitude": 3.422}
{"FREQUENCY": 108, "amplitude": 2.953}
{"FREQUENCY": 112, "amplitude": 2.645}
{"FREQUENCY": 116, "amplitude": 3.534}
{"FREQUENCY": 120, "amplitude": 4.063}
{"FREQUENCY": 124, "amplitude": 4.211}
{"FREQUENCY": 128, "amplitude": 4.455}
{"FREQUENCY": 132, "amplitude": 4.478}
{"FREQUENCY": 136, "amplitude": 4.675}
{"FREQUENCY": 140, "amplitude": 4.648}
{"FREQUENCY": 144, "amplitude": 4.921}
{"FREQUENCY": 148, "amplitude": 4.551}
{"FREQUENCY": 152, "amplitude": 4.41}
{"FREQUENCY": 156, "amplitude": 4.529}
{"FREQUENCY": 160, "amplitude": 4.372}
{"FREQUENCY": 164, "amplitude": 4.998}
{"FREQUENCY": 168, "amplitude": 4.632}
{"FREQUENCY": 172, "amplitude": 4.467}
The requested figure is -2.6 Hz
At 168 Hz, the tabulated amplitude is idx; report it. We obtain 4.632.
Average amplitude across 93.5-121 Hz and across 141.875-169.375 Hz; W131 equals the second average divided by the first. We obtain 1.5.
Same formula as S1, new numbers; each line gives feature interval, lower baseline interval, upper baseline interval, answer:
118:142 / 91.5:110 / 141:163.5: -3.5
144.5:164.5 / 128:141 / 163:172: 0.4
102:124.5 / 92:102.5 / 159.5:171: -1.6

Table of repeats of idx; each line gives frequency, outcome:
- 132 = 4.478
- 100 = 3.161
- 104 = 3.422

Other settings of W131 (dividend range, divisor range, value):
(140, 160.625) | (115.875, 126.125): 1.14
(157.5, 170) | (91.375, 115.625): 1.61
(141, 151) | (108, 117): 1.56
